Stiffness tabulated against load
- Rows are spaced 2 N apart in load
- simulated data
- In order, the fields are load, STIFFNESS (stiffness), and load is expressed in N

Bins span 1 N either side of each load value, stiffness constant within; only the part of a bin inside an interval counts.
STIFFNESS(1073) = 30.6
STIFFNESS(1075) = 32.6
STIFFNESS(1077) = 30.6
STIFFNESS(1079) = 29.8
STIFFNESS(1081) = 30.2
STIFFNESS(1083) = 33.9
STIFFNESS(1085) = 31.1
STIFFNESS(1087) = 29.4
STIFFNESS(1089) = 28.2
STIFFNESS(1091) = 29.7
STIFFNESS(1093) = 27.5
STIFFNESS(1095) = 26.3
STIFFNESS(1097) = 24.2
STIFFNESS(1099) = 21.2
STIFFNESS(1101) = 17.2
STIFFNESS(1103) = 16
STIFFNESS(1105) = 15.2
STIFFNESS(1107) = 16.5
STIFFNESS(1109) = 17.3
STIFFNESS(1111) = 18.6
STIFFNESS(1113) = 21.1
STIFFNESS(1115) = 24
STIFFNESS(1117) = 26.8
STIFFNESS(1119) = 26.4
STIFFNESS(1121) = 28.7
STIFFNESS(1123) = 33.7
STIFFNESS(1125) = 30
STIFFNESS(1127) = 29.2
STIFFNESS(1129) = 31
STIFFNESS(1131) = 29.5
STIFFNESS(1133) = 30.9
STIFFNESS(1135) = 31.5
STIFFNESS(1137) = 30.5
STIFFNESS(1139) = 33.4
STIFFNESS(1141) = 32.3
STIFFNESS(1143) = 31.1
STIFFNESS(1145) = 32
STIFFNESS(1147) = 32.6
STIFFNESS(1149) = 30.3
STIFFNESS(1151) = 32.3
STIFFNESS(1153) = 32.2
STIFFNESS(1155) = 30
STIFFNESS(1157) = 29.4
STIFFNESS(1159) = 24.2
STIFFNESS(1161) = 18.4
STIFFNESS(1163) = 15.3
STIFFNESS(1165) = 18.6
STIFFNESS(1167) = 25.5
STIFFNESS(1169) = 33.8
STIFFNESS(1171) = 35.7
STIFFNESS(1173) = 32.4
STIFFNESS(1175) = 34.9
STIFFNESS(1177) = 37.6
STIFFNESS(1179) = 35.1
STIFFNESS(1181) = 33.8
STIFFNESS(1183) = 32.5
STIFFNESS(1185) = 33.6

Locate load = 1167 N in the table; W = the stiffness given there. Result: 25.5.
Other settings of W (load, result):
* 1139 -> 33.4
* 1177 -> 37.6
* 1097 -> 24.2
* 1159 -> 24.2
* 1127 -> 29.2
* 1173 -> 32.4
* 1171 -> 35.7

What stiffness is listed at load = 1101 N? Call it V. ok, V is 17.2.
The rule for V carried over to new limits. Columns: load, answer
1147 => 32.6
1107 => 16.5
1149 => 30.3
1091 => 29.7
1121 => 28.7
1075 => 32.6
